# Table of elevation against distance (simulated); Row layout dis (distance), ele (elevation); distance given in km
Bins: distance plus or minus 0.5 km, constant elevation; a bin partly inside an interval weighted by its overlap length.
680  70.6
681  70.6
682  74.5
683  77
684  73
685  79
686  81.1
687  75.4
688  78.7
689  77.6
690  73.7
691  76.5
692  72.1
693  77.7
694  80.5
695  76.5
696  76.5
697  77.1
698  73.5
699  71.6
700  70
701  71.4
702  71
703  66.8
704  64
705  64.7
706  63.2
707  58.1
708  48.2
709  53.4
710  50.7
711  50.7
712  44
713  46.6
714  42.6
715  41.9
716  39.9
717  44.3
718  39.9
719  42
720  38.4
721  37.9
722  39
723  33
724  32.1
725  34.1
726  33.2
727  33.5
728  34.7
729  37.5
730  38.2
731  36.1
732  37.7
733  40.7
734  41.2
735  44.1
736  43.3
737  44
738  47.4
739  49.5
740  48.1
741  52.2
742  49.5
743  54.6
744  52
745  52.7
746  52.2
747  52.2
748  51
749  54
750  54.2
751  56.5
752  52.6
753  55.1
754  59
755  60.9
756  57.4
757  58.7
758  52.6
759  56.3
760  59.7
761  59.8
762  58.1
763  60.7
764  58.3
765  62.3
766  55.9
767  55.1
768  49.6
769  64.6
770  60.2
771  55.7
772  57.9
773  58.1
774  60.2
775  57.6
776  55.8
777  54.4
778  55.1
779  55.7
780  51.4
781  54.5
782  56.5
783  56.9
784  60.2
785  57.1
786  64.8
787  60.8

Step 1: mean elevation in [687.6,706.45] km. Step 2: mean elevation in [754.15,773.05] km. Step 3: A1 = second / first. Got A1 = 0.8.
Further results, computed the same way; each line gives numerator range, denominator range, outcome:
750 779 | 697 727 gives 1.13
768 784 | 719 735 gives 1.54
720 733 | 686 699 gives 0.47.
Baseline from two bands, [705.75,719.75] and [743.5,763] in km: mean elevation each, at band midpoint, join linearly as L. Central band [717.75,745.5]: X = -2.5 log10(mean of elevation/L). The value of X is 0.22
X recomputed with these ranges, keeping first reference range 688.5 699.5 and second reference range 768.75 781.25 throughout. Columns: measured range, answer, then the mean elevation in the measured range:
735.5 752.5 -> 0.25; 50.9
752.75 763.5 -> 0.05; 58.1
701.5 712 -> 0.24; 58.4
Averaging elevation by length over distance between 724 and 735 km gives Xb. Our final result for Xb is 36.8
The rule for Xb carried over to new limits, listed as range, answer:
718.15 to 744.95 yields 41.5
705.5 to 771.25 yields 48.8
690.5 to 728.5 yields 54.5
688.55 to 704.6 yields 73.5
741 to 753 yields 52.9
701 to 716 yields 54.8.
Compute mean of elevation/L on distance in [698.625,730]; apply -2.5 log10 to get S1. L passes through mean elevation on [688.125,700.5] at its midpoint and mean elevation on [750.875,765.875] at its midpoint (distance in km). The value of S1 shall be 0.41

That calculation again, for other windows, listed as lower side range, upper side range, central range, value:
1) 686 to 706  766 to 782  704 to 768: 0.30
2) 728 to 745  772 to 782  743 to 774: -0.12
